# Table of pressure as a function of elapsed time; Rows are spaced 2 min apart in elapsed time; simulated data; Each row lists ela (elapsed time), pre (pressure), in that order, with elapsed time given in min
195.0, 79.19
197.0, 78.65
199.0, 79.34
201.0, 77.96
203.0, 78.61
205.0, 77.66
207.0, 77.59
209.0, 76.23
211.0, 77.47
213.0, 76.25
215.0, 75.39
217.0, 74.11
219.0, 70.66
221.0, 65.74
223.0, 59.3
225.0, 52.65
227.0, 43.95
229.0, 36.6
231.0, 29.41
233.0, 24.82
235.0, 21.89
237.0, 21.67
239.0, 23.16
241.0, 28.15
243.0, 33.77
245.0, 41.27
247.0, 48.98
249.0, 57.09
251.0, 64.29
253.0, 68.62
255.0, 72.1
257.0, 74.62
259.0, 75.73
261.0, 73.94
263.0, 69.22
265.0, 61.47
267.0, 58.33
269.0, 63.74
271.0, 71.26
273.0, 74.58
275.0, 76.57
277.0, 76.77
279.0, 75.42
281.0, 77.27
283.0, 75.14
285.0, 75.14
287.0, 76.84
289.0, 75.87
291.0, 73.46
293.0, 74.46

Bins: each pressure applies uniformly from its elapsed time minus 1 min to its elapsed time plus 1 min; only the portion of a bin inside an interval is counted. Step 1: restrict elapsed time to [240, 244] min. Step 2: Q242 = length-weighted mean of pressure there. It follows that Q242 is 31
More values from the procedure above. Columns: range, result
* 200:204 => 78.3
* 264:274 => 65.9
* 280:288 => 76.1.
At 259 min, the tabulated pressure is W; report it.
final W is 75.73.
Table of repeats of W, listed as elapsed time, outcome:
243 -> 33.77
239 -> 23.16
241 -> 28.15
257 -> 74.62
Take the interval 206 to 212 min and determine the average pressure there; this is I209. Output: 77.1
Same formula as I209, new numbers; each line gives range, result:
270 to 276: 74.1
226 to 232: 36.7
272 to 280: 75.8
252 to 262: 73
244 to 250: 49.1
